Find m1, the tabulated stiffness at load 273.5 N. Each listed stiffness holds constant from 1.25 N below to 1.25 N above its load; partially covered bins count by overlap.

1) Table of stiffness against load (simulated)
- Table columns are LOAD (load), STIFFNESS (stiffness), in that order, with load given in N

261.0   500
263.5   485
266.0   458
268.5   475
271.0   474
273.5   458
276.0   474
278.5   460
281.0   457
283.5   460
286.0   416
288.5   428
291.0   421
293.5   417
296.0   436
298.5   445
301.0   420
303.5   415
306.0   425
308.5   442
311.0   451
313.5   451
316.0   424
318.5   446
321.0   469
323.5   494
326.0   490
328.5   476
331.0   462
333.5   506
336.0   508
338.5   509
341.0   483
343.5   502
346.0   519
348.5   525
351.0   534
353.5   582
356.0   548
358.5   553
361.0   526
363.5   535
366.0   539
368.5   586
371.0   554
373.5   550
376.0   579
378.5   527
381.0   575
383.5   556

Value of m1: 458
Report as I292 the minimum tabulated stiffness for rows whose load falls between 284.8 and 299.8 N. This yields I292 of 416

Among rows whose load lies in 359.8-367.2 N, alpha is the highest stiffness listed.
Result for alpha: 539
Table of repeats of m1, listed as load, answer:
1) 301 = 420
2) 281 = 457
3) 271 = 474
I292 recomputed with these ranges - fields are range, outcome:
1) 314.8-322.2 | 424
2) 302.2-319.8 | 415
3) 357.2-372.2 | 526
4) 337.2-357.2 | 483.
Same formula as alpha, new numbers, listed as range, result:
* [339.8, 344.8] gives 502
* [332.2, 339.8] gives 509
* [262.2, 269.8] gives 485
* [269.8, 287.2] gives 474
